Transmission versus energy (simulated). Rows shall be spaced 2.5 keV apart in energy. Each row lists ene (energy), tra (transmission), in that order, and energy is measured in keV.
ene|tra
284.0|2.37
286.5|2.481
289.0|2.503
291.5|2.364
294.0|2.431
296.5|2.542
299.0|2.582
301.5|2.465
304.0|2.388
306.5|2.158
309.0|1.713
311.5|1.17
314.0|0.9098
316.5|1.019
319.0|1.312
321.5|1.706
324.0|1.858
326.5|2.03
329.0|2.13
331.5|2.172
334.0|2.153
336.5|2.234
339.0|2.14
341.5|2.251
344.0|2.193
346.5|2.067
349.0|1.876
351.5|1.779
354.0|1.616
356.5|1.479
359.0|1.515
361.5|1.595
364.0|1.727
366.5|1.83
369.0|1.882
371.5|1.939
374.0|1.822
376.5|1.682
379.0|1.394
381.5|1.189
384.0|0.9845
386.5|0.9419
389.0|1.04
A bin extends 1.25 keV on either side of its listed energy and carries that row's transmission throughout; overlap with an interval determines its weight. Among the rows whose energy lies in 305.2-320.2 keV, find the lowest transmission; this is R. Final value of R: 0.9098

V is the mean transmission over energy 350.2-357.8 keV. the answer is 1.63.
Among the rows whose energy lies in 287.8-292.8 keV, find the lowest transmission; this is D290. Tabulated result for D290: 2.364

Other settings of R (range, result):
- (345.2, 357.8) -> 1.479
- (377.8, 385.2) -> 0.9845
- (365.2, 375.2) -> 1.822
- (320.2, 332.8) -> 1.706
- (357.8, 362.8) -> 1.515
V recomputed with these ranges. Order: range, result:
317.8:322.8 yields 1.51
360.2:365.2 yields 1.66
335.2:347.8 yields 2.18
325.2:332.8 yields 2.11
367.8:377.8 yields 1.83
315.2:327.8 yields 1.58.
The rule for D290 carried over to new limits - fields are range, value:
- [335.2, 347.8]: 2.067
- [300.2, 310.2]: 1.713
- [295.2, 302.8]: 2.465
